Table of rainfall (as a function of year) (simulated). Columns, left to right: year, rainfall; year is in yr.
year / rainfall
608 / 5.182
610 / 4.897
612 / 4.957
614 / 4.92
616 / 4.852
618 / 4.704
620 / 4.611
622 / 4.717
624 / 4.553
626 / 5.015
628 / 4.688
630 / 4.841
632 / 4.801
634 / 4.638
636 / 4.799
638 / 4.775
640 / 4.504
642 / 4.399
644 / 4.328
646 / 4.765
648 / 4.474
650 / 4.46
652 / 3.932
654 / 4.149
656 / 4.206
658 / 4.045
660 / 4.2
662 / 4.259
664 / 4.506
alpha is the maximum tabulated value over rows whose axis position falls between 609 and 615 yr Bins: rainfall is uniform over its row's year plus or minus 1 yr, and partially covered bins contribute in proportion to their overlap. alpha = 4.957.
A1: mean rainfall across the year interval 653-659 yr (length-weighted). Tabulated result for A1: 4.13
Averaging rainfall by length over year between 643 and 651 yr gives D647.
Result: 4.51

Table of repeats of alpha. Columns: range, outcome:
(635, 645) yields 4.799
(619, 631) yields 5.015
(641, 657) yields 4.765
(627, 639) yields 4.841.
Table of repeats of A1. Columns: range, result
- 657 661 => 4.12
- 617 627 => 4.72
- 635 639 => 4.79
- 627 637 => 4.75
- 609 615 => 4.92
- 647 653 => 4.29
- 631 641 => 4.7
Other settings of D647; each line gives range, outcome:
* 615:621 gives 4.72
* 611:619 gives 4.86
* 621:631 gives 4.76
